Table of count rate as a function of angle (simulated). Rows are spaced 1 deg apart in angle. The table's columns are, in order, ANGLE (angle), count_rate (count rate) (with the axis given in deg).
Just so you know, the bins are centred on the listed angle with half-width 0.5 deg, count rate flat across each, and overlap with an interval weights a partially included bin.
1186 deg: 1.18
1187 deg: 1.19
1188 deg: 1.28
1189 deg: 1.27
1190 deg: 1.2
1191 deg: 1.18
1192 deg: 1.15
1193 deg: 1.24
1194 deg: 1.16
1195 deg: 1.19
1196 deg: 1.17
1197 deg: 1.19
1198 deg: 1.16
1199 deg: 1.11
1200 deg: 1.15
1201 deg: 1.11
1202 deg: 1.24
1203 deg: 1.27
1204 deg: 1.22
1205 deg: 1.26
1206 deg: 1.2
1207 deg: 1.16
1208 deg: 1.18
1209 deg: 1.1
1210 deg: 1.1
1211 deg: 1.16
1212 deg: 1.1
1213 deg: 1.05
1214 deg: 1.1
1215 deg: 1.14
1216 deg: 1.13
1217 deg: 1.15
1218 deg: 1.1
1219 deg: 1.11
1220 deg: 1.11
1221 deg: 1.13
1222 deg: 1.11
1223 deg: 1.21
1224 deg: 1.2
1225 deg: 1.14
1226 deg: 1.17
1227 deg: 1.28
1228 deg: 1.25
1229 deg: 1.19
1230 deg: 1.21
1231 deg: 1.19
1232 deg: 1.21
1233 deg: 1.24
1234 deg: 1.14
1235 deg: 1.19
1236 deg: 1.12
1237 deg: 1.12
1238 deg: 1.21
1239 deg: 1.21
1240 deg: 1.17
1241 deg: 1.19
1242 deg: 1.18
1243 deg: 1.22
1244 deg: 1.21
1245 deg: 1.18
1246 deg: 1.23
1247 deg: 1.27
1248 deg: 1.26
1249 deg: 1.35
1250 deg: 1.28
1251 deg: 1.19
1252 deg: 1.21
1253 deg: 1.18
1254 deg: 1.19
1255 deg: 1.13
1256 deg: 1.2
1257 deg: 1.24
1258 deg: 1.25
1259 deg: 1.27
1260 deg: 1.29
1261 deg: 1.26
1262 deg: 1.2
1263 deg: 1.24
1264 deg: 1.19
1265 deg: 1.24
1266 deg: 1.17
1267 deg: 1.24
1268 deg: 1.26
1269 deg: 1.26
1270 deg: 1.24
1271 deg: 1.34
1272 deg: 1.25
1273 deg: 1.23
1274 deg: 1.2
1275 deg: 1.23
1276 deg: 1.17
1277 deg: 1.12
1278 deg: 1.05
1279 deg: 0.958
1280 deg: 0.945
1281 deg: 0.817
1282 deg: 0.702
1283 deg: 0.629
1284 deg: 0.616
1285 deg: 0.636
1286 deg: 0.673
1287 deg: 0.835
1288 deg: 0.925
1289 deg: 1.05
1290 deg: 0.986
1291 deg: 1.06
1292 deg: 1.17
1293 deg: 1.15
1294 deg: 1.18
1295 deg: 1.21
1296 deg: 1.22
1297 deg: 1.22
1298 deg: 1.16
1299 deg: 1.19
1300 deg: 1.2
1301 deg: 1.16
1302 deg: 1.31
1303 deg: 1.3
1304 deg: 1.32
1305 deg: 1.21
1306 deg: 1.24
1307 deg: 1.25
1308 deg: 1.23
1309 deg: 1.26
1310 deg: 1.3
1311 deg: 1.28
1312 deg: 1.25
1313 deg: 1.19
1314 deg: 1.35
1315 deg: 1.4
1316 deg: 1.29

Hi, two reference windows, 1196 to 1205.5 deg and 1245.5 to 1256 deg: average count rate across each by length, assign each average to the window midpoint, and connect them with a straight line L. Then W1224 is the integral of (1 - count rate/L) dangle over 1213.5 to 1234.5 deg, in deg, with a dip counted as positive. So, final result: 0.7 deg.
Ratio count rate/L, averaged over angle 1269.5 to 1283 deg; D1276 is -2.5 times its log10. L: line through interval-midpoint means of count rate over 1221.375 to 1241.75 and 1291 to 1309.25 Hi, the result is 0.12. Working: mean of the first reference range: 1.19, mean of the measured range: 1.08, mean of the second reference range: 1.22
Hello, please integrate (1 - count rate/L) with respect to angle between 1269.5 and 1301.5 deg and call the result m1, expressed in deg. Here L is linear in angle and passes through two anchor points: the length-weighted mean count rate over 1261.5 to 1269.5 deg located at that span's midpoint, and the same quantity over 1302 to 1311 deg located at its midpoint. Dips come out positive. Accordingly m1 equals 5.1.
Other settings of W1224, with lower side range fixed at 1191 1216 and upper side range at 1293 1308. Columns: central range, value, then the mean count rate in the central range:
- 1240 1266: -0.7 deg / 1.22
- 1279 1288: 3.4 deg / 0.755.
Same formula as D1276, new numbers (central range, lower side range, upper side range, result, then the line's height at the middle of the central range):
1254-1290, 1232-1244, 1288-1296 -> 0.050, 1.14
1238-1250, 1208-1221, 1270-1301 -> -0.133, 1.09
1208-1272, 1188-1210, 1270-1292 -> -0.108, 1.08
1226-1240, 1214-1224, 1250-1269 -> -0.028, 1.16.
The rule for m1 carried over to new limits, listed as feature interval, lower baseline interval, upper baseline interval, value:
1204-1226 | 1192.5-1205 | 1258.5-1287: 0.4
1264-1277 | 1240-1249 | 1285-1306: -0.7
